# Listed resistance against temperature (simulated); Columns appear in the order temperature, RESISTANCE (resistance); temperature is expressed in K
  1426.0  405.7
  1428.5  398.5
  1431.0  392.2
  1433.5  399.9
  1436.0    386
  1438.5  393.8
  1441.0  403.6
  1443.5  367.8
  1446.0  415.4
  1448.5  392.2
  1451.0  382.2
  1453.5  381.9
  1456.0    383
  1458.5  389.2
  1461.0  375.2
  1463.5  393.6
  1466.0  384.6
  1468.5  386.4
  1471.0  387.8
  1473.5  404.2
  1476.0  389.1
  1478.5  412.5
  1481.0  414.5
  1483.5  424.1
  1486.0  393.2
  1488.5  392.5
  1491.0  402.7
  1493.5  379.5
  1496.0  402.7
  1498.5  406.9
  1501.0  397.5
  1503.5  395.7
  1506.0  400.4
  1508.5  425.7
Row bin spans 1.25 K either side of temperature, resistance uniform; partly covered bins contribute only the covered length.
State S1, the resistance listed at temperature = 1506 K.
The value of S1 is 400.4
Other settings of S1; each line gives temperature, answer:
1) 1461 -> 375.2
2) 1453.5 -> 381.9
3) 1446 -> 415.4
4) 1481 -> 414.5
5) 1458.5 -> 389.2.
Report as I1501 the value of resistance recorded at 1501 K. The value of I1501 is 397.5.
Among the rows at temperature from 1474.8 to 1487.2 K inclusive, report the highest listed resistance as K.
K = 424.1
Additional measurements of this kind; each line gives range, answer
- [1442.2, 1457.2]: 415.4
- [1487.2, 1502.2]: 406.9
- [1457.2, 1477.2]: 404.2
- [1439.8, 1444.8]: 403.6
